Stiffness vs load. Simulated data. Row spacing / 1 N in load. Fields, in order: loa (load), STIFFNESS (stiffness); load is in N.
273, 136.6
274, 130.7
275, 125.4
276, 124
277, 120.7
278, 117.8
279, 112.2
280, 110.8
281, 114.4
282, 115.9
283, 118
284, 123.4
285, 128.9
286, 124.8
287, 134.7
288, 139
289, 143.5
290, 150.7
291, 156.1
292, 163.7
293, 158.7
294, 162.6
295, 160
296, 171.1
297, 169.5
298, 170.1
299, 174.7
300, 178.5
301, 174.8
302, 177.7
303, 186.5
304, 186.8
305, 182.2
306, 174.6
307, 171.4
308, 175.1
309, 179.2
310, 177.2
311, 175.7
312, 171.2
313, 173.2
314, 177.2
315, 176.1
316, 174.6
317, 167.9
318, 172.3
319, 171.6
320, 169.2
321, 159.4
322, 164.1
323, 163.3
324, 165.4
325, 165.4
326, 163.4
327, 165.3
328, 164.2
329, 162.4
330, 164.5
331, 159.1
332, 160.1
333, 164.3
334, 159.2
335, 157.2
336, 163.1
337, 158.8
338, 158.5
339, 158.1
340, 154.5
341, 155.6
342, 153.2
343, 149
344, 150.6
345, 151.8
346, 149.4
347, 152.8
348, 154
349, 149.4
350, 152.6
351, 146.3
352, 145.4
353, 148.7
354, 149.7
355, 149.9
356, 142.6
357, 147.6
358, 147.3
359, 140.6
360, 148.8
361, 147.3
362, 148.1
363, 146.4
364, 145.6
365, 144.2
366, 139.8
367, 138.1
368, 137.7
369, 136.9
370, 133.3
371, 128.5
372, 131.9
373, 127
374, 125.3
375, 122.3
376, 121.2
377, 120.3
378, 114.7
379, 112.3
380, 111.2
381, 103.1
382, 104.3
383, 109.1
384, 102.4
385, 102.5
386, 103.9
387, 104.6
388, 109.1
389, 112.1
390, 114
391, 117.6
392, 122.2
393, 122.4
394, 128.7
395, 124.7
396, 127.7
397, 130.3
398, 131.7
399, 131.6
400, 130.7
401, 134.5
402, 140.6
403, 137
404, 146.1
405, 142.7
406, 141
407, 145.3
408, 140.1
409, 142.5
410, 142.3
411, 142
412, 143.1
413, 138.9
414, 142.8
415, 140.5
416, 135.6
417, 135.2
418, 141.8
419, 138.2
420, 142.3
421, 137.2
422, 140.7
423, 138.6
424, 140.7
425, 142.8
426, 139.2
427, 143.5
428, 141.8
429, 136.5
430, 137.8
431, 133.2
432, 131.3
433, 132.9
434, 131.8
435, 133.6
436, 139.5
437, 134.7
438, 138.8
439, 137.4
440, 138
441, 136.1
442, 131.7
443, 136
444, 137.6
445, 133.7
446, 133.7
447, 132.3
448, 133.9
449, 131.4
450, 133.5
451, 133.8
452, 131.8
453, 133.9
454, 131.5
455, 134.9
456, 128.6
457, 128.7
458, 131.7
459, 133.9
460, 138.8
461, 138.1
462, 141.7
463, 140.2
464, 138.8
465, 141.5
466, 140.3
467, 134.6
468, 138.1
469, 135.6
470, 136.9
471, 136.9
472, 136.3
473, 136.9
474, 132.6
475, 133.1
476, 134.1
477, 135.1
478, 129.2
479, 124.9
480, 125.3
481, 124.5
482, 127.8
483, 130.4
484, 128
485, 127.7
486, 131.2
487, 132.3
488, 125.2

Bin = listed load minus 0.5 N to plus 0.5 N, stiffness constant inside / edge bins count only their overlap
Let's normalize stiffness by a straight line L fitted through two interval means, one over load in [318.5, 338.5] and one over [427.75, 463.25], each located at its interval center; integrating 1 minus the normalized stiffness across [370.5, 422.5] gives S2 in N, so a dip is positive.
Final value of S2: 6.6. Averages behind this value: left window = 163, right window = 135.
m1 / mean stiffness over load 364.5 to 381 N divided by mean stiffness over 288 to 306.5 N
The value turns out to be 0.76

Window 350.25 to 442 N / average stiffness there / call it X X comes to 133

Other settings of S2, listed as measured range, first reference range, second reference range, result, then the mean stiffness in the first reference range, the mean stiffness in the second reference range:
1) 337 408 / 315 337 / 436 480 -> 9.09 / 165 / 135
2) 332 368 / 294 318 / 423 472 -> 2.70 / 175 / 136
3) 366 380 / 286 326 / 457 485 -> 2.48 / 168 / 134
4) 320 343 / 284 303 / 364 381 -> -2.83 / 158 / 128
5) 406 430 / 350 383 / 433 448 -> -0.97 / 134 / 135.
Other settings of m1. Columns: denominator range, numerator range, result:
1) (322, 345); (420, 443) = 0.86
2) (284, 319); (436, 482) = 0.81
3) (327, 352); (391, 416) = 0.87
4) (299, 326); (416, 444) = 0.79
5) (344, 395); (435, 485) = 1.02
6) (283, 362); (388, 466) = 0.85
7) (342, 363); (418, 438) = 0.93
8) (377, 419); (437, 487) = 1.05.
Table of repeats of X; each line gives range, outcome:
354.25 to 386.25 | 130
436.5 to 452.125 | 135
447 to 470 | 135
